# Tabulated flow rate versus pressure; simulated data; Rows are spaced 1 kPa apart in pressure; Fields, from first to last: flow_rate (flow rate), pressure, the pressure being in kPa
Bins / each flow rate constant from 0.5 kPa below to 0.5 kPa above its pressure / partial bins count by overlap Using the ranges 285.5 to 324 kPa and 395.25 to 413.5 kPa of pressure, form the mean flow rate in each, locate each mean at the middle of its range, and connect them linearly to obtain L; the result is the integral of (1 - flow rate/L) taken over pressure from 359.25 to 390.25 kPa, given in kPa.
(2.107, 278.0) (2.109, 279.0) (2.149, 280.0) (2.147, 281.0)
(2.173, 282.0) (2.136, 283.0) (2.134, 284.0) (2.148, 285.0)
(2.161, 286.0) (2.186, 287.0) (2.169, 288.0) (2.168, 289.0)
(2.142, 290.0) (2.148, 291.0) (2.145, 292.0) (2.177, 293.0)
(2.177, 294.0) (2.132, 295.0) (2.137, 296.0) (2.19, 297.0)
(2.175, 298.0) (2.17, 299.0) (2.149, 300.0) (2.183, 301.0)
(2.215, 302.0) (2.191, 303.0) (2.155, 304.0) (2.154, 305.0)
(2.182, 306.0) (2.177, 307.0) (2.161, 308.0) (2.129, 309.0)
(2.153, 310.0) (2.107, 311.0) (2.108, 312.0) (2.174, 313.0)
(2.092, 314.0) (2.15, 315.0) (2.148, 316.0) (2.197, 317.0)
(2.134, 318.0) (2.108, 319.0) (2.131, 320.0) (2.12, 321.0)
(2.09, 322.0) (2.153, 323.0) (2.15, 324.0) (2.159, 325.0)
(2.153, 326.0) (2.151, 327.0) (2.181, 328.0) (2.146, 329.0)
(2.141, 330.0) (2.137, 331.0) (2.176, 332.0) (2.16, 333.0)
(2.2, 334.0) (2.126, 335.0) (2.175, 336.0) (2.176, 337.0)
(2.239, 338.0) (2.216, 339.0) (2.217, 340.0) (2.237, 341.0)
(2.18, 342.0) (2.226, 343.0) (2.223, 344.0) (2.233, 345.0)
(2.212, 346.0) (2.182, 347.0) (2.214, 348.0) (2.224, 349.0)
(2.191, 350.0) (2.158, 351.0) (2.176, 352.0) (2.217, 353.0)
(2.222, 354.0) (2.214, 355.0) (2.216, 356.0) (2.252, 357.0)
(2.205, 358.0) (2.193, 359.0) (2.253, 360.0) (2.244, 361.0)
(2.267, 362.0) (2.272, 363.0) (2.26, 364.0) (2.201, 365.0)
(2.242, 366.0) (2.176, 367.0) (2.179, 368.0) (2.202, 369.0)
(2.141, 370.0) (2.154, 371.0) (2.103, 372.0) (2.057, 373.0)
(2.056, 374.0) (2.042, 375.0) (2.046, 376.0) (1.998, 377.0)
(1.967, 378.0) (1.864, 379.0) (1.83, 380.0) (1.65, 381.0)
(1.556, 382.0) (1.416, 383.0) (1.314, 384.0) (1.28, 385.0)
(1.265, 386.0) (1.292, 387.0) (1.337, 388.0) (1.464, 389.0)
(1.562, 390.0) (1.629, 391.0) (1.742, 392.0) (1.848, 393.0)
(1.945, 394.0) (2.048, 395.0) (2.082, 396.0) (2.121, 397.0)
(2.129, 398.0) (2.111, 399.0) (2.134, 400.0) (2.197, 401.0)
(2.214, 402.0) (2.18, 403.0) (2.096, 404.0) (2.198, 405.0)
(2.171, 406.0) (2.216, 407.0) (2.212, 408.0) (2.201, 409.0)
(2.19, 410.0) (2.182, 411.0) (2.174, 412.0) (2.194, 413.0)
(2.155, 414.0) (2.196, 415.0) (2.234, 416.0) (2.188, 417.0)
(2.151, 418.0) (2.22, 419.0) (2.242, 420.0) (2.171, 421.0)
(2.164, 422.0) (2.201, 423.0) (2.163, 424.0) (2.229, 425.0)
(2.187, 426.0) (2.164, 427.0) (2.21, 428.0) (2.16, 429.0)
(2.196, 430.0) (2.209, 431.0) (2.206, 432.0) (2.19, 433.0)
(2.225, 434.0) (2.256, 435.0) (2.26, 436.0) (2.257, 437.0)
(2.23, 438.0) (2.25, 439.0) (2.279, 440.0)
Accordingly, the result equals 3.8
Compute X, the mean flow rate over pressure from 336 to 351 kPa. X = 2.21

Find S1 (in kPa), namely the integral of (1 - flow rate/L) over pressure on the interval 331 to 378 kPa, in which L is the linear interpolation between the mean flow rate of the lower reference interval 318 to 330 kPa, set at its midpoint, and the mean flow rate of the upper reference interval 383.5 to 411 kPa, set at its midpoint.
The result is -3.3 kPa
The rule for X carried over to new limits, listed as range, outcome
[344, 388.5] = 2.02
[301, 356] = 2.17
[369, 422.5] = 1.97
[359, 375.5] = 2.18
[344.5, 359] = 2.21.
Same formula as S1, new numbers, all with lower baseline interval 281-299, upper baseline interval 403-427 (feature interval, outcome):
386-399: 2.5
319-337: 0.1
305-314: 0.1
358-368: -0.2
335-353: -0.3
